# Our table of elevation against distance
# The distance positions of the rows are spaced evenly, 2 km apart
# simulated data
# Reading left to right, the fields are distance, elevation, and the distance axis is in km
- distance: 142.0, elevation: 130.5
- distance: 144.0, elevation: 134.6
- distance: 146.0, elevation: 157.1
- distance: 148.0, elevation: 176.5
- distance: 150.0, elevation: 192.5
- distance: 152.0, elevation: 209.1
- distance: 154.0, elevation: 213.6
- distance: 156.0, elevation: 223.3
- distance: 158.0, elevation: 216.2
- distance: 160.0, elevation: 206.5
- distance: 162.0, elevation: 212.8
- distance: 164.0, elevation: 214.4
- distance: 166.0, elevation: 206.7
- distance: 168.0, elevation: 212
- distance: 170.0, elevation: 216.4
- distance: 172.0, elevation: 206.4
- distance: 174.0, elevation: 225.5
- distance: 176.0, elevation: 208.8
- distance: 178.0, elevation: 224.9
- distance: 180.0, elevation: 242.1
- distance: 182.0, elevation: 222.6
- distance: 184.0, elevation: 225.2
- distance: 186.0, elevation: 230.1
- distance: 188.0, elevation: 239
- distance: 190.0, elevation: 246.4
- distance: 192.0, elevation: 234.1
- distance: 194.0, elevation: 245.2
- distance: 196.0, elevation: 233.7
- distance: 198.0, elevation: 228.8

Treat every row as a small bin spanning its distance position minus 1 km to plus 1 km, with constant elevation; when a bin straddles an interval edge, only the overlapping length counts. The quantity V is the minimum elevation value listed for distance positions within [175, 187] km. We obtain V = 208.8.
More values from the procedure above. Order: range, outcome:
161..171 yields 206.7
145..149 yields 157.1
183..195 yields 225.2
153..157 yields 213.6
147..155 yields 176.5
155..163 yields 206.5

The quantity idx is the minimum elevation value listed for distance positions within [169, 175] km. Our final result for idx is 206.4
